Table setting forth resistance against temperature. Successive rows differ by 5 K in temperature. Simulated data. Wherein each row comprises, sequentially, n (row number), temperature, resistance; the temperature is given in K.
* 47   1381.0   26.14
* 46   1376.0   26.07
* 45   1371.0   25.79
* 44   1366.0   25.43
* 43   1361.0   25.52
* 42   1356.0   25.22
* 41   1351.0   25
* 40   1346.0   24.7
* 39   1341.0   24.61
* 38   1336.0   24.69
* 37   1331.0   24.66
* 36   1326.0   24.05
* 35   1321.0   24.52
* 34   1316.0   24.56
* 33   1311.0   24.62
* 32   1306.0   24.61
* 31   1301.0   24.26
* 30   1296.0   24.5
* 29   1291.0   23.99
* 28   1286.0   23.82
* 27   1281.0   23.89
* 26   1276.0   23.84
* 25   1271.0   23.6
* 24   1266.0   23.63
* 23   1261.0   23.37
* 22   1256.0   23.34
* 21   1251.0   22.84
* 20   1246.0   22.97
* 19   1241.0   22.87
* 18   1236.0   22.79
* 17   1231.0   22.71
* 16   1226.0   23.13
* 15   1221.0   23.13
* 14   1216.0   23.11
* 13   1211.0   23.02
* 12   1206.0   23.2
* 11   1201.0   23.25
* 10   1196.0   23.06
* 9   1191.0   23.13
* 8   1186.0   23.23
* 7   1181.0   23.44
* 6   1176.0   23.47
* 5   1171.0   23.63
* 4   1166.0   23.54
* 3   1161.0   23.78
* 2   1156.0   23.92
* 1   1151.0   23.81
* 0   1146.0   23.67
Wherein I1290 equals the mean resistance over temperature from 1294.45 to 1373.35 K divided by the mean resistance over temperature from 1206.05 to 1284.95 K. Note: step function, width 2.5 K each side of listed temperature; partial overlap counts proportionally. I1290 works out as 1.07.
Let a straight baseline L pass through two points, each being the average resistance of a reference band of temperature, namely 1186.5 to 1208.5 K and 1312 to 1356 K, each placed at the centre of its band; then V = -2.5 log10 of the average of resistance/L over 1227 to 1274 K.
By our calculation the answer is 0.03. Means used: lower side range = 23.2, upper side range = 24.6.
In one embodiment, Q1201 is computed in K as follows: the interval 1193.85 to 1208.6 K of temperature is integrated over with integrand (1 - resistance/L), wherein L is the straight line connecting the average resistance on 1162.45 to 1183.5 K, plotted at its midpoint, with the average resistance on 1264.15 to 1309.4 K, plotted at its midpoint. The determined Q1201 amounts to 0.3 K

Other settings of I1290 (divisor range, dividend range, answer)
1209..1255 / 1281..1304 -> 1.05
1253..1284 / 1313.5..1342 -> 1.04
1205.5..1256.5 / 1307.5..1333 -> 1.06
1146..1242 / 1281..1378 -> 1.06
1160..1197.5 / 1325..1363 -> 1.06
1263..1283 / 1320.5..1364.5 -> 1.05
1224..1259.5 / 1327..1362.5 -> 1.08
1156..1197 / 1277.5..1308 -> 1.03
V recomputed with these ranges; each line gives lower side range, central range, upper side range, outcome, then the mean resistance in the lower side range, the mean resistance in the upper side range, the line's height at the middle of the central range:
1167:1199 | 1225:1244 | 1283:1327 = 0.04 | 23.3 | 24.3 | 23.8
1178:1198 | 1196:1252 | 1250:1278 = 0.02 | 23.2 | 23.5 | 23.3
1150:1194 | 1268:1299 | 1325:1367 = 0.02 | 23.5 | 24.9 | 24.4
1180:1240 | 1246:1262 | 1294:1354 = 0.02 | 23.1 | 24.6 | 23.7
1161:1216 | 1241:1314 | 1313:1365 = 0.02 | 23.3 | 24.8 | 24.2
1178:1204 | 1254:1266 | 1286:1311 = 0.02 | 23.2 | 24.3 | 23.9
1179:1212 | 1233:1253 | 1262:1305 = 0.03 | 23.2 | 23.9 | 23.6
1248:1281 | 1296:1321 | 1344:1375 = -0.01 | 23.5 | 25.3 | 24.3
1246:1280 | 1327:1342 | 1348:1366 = 0.01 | 23.4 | 25.3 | 24.8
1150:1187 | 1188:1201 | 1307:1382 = 0.03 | 23.6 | 25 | 23.8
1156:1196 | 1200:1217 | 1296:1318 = 0.03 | 23.5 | 24.5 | 23.7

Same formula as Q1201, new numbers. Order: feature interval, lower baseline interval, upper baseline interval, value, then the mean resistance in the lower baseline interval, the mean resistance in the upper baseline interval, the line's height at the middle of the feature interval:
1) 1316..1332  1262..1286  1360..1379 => 0.2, 23.7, 25.7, 24.8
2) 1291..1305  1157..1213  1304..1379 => 0.1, 23.4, 24.9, 24.5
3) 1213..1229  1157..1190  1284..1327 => 0.5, 23.5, 24.3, 23.8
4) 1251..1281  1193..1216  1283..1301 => 0.4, 23.1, 24.1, 23.8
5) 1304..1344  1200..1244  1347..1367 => 0.2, 23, 25.2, 24.7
